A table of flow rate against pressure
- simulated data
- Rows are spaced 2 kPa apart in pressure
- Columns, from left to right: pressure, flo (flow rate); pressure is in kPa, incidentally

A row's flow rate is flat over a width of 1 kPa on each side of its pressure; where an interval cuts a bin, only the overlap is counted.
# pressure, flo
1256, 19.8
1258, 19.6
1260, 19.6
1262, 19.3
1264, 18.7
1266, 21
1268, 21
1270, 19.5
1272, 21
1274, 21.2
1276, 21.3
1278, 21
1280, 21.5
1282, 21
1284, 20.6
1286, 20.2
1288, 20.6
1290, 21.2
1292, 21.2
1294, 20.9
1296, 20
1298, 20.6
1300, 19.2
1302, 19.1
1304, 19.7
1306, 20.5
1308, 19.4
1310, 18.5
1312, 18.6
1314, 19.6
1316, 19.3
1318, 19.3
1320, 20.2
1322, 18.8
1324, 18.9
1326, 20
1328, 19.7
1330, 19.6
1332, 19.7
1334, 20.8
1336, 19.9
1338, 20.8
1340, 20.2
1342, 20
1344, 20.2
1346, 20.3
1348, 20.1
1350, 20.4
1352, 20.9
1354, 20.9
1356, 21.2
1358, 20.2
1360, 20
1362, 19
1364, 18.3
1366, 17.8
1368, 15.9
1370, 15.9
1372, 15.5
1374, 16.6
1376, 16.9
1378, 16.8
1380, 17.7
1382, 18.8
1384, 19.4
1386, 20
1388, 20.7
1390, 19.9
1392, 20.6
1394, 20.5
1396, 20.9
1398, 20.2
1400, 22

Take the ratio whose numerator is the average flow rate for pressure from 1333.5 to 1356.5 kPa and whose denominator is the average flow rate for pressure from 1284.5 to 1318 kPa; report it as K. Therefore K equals 1.03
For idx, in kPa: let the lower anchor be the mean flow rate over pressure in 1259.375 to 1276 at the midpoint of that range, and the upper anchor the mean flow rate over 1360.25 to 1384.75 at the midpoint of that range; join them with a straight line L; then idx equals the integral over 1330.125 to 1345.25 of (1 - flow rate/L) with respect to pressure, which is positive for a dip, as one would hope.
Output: -1.5 kPa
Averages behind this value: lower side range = 20.2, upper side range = 17.4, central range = 20.2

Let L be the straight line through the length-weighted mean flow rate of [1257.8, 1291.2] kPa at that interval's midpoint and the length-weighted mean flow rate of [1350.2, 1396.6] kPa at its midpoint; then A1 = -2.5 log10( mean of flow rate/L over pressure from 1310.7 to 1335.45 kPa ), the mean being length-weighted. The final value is 0.01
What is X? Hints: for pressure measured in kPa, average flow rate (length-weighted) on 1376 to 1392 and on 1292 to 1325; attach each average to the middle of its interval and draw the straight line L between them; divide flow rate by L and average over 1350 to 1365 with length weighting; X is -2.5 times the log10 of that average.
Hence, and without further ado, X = -0.049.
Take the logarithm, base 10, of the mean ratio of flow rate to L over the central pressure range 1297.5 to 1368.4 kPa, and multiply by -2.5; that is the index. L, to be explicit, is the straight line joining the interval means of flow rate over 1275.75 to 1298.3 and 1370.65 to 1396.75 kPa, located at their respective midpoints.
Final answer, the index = 0.008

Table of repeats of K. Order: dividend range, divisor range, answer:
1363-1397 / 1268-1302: 0.89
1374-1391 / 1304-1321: 0.96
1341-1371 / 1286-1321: 0.98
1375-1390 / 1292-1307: 0.93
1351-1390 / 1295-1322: 0.95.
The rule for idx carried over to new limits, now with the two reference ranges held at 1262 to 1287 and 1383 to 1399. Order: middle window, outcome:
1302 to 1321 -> 1.0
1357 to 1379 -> 3.0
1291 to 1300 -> 0.0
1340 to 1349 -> 0.1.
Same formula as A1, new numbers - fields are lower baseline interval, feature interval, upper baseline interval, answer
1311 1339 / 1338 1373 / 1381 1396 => 0.032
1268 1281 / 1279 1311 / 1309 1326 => -0.008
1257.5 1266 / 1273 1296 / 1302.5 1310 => -0.074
